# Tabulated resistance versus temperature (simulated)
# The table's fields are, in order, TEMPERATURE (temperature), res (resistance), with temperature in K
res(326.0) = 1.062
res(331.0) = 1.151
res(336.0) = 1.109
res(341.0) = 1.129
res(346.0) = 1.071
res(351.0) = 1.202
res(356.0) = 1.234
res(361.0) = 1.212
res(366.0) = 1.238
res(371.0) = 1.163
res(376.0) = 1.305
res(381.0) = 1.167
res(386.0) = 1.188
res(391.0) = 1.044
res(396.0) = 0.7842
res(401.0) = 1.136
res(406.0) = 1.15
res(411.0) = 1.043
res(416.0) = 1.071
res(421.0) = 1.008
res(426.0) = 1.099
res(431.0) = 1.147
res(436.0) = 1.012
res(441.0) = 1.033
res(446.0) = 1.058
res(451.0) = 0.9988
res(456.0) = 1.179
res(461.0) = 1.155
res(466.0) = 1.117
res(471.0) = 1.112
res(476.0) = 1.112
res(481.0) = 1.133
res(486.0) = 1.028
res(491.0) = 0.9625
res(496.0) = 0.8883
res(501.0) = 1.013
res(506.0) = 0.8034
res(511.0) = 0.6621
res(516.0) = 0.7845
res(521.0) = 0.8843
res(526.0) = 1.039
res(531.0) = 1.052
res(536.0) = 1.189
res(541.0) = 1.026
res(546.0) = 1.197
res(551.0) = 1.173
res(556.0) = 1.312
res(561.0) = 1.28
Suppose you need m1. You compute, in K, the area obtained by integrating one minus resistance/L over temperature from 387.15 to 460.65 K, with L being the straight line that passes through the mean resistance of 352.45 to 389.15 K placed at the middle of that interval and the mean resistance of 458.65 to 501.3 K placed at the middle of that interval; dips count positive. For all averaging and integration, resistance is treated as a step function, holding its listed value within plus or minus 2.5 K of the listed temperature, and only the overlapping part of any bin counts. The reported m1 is 5.0 K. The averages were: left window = 1.21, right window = 1.06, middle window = 1.06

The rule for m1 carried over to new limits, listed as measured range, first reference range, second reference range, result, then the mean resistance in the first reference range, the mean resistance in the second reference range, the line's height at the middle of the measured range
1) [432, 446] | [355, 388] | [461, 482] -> 1.3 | 1.21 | 1.12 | 1.15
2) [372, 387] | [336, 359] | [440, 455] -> -1.3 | 1.15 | 1.04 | 1.12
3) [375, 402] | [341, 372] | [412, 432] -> 0.9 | 1.18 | 1.07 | 1.13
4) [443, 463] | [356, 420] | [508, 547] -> -0.8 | 1.13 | 0.969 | 1.05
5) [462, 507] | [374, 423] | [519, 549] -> 1.9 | 1.09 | 1.07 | 1.08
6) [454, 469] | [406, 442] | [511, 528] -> -2.5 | 1.07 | 0.863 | 0.987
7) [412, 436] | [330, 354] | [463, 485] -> 1.1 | 1.13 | 1.11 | 1.12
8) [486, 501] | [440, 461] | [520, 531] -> 1.1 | 1.08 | 0.993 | 1.03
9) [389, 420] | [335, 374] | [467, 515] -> 1.7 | 1.17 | 0.967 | 1.1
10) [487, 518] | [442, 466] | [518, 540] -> 5.7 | 1.1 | 1.03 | 1.06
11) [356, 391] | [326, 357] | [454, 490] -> -2.2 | 1.14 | 1.11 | 1.13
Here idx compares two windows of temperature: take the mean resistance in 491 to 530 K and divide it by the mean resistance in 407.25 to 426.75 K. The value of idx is 0.83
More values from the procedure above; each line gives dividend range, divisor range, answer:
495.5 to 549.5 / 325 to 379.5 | 0.82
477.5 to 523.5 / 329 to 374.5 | 0.78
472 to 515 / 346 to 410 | 0.83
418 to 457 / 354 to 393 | 0.89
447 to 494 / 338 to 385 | 0.91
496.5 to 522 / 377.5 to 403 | 0.78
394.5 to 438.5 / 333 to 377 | 0.89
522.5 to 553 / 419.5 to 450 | 1.04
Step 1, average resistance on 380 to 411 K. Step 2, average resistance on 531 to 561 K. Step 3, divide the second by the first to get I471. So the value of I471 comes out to 1.1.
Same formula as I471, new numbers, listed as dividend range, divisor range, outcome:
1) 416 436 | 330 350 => 0.96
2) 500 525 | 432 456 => 0.79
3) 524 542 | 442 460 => 1.00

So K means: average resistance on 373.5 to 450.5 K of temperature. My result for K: 1.08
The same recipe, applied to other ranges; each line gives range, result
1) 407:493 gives 1.08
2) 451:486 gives 1.12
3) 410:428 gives 1.06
